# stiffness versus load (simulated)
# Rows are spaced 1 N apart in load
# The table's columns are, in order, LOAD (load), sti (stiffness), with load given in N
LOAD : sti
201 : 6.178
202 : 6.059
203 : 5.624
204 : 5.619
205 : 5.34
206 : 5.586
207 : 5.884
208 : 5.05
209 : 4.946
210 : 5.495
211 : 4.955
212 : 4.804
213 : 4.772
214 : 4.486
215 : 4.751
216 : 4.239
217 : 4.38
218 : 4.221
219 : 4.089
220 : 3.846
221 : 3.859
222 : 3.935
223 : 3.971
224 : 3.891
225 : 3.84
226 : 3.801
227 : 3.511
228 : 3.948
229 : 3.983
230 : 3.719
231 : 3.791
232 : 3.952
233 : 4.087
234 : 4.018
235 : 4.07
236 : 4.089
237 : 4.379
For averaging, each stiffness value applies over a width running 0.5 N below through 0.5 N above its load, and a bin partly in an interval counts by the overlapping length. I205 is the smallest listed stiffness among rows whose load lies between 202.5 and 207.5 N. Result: 5.34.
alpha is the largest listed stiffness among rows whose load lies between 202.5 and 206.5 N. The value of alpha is 5.624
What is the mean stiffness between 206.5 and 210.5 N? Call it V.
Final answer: 5.34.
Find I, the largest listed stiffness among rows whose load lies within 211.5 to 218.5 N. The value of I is 4.804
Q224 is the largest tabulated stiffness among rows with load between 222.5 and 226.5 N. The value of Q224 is 3.971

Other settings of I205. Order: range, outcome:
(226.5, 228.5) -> 3.511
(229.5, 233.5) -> 3.719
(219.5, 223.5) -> 3.846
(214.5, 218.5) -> 4.221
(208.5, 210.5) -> 4.946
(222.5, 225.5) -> 3.84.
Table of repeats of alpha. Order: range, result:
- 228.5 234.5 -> 4.087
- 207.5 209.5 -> 5.05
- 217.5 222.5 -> 4.221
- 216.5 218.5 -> 4.38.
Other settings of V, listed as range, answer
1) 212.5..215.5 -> 4.67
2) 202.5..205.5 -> 5.53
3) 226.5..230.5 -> 3.79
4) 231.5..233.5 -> 4.02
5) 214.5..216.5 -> 4.5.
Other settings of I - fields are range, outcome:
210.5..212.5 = 4.955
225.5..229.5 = 3.983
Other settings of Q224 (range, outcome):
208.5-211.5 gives 5.495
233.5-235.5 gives 4.07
